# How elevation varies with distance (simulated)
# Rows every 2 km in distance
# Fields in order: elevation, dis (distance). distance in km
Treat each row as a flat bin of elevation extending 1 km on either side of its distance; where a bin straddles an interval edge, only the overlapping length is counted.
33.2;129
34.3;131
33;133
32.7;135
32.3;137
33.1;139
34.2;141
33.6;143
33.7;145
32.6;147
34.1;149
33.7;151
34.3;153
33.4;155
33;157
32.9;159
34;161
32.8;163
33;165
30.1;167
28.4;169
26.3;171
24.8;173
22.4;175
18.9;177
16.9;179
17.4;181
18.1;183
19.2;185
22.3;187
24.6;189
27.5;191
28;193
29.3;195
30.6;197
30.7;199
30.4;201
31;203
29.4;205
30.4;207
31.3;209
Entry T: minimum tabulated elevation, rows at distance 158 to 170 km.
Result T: 28.4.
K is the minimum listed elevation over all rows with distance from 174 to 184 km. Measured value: 16.9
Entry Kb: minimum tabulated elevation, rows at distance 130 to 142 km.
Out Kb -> 32.3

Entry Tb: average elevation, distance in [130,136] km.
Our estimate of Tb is 33.3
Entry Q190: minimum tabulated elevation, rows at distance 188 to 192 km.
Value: 24.6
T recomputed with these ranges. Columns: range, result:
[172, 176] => 22.4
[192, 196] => 28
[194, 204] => 29.3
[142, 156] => 32.6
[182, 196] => 18.1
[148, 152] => 33.7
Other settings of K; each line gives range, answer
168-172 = 26.3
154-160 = 32.9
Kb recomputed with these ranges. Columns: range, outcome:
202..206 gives 29.4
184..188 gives 19.2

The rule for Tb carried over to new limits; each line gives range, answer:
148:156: 33.9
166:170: 29.2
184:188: 20.8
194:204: 30.4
